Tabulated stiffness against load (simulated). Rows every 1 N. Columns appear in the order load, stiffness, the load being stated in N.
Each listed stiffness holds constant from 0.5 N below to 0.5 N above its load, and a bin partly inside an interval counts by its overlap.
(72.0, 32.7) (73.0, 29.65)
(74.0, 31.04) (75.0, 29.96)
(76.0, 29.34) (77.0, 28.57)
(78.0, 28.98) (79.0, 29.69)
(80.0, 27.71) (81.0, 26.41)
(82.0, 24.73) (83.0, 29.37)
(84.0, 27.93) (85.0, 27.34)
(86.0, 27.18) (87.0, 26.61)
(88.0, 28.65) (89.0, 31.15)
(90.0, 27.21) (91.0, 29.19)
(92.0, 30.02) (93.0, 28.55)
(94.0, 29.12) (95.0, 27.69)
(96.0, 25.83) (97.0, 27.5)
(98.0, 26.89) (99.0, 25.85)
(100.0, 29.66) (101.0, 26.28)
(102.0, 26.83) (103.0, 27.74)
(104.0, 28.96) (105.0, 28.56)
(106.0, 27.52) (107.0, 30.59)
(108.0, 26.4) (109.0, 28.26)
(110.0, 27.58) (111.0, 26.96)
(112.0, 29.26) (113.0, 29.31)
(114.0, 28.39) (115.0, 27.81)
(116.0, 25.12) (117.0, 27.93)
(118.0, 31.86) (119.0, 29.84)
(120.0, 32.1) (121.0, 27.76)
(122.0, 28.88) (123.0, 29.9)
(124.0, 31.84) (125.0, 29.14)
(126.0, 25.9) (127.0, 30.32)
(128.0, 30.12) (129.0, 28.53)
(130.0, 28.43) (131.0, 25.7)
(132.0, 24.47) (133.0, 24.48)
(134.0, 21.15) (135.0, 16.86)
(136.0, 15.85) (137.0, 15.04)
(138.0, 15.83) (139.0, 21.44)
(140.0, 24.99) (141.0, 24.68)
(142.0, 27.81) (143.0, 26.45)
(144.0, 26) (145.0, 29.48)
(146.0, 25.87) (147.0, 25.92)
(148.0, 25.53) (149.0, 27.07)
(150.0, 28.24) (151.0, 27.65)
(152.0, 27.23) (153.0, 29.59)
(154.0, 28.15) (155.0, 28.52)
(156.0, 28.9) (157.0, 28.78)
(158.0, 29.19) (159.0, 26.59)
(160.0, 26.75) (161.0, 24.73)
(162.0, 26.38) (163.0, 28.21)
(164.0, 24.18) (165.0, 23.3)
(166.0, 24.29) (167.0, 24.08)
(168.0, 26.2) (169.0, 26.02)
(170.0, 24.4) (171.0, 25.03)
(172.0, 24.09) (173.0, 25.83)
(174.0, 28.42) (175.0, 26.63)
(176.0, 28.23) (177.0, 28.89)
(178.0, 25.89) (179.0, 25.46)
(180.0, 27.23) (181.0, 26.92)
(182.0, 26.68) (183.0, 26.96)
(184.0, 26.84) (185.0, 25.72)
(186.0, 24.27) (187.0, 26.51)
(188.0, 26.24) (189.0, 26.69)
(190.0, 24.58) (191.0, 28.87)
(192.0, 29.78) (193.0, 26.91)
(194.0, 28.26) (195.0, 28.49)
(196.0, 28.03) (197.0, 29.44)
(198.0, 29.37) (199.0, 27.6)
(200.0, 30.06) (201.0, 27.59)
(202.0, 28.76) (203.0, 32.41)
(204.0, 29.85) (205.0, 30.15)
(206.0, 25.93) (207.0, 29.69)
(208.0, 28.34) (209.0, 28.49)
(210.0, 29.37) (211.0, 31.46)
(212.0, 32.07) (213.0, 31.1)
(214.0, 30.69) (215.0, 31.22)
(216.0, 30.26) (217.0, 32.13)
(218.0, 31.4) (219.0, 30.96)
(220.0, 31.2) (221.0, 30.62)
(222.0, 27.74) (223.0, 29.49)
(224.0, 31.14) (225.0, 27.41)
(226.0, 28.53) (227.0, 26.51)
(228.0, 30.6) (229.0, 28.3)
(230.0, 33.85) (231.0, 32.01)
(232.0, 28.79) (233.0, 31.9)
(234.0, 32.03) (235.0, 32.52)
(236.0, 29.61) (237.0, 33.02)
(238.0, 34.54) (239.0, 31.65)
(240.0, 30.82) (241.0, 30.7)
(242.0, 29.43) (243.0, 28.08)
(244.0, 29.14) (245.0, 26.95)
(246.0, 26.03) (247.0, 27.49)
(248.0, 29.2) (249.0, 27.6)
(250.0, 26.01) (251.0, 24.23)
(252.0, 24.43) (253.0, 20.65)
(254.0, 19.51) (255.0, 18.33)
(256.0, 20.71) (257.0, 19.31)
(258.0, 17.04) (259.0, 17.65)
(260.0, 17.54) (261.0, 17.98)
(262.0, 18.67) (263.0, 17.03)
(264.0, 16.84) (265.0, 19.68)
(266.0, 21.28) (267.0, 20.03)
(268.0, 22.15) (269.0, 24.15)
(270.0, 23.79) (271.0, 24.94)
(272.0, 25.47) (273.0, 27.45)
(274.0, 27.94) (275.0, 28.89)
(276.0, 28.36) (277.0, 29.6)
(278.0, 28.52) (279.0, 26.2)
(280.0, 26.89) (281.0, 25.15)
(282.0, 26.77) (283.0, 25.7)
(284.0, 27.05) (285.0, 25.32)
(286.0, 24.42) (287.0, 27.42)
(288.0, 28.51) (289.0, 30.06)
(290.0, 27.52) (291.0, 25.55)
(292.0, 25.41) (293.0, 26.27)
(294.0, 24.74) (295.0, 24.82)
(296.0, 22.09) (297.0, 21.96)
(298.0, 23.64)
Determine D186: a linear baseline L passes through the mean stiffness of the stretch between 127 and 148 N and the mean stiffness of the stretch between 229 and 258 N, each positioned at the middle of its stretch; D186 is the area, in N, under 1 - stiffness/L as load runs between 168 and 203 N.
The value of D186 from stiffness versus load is -1.9 N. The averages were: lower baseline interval 24.1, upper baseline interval 27.6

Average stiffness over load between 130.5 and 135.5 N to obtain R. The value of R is 22.5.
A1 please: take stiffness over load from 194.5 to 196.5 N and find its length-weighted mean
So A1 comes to 28.3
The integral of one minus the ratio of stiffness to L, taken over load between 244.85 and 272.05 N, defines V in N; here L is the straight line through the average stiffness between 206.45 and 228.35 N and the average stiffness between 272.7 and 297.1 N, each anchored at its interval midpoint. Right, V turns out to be 5.9 N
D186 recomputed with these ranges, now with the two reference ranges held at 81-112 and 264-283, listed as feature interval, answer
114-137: 0.6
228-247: -3.5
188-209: -1.7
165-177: 0.4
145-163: -0.3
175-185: -0.1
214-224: -1.8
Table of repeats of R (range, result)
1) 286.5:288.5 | 28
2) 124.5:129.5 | 28.8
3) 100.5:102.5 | 26.6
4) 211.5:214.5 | 31.3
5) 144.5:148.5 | 26.7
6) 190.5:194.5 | 28.5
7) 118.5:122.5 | 29.6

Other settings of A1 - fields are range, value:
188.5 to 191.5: 26.7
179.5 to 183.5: 26.9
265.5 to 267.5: 20.7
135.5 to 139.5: 17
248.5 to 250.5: 26.8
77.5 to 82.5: 27.5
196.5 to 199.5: 28.8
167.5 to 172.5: 25.1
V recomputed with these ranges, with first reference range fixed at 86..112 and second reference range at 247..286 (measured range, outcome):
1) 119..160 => 0.9 N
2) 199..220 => -4.3 N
